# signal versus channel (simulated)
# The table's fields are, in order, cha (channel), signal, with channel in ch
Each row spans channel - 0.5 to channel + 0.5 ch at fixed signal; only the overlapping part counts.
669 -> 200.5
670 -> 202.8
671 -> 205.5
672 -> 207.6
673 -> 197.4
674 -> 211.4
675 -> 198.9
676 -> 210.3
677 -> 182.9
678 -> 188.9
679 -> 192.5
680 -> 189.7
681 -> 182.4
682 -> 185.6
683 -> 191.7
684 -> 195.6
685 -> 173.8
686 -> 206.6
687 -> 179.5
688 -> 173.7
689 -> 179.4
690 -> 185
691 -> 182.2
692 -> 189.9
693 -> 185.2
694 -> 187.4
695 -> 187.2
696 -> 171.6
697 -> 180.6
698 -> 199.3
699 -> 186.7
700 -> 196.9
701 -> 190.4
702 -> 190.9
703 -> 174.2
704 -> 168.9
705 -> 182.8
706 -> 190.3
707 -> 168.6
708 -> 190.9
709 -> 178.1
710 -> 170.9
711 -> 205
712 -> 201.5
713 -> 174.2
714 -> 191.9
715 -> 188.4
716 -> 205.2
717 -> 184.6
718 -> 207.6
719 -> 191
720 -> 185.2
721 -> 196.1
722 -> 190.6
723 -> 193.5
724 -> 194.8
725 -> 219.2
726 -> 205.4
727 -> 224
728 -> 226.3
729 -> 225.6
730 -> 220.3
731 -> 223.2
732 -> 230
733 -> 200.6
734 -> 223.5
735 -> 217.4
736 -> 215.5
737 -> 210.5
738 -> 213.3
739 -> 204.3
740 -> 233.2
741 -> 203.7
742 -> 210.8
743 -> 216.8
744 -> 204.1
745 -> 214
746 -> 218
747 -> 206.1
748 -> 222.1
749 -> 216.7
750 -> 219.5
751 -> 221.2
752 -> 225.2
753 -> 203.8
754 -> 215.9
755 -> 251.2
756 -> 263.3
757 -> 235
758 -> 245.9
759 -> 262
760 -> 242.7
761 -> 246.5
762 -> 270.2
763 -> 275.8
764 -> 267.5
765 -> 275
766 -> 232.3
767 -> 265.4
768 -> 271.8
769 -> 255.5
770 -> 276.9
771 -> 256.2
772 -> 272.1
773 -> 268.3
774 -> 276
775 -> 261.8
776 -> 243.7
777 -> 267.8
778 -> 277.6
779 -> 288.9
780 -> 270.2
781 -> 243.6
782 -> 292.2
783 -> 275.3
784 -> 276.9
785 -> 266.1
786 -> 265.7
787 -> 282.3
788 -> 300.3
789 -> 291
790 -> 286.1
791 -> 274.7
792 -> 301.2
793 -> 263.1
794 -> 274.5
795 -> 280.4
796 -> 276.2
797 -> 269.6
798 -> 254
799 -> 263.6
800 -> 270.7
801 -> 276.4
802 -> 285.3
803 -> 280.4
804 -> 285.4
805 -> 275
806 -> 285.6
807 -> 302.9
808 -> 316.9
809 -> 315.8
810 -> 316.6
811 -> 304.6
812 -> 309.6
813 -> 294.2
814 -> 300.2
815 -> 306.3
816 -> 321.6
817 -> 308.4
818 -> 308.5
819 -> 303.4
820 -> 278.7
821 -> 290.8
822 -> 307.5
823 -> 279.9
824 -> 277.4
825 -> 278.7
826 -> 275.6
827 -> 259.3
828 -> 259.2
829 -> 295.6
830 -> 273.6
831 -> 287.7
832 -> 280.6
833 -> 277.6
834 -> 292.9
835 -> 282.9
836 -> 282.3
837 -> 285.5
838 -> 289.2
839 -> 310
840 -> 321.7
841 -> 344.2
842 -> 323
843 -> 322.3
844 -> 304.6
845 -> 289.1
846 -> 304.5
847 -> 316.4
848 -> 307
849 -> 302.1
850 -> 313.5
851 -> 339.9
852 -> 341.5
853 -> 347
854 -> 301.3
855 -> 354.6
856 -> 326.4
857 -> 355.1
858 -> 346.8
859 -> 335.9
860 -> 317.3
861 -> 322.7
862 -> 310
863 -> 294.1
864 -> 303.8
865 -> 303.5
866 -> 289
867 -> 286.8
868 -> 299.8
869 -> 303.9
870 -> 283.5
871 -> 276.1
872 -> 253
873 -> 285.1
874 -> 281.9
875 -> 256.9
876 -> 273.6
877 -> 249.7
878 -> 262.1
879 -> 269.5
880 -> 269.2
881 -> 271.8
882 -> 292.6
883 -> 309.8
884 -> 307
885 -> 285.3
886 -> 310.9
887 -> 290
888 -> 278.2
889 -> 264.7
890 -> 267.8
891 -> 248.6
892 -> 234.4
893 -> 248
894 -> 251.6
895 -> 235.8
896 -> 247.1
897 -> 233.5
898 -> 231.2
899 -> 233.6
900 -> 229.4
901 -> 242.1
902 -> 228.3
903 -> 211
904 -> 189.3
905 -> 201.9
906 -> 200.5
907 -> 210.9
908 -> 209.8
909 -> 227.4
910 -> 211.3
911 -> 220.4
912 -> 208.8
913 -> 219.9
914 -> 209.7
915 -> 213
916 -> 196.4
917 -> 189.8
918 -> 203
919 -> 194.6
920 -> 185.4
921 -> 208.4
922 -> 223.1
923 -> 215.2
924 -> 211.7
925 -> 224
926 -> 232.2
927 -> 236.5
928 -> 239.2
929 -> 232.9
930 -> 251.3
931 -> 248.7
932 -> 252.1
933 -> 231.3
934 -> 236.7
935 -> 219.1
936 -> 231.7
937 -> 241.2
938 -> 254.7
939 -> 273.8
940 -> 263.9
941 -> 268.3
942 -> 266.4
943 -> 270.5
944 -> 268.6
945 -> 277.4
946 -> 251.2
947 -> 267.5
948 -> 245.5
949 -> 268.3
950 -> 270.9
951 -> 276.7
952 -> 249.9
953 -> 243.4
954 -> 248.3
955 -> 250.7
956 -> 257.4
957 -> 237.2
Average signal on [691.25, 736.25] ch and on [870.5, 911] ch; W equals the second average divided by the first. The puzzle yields 1.28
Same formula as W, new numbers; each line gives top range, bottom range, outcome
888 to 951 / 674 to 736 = 1.21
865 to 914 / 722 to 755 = 1.18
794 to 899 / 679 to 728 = 1.53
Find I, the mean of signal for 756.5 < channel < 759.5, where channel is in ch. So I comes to 248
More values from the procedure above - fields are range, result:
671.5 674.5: 205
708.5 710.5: 174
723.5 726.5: 206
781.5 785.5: 278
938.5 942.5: 268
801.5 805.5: 282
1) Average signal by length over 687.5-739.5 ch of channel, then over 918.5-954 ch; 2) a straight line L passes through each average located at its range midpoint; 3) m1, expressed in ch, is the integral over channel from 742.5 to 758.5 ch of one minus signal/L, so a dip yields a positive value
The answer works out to -1.6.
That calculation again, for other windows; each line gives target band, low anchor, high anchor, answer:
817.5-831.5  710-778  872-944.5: -3.0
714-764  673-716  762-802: 2.5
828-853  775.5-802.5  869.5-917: -4.1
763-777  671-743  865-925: -3.4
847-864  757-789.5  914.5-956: -4.8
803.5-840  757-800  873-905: -3.9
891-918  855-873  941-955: 6.1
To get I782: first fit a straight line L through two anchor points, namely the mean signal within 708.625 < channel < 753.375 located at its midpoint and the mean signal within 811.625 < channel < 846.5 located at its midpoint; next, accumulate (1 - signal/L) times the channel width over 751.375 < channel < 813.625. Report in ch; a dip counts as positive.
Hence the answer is -4.4 ch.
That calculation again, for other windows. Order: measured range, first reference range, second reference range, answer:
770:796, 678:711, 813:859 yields -1.5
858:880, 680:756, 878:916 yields -4.9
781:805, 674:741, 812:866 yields -1.0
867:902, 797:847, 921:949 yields 0.0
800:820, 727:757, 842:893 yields -2.8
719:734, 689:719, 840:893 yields -0.5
